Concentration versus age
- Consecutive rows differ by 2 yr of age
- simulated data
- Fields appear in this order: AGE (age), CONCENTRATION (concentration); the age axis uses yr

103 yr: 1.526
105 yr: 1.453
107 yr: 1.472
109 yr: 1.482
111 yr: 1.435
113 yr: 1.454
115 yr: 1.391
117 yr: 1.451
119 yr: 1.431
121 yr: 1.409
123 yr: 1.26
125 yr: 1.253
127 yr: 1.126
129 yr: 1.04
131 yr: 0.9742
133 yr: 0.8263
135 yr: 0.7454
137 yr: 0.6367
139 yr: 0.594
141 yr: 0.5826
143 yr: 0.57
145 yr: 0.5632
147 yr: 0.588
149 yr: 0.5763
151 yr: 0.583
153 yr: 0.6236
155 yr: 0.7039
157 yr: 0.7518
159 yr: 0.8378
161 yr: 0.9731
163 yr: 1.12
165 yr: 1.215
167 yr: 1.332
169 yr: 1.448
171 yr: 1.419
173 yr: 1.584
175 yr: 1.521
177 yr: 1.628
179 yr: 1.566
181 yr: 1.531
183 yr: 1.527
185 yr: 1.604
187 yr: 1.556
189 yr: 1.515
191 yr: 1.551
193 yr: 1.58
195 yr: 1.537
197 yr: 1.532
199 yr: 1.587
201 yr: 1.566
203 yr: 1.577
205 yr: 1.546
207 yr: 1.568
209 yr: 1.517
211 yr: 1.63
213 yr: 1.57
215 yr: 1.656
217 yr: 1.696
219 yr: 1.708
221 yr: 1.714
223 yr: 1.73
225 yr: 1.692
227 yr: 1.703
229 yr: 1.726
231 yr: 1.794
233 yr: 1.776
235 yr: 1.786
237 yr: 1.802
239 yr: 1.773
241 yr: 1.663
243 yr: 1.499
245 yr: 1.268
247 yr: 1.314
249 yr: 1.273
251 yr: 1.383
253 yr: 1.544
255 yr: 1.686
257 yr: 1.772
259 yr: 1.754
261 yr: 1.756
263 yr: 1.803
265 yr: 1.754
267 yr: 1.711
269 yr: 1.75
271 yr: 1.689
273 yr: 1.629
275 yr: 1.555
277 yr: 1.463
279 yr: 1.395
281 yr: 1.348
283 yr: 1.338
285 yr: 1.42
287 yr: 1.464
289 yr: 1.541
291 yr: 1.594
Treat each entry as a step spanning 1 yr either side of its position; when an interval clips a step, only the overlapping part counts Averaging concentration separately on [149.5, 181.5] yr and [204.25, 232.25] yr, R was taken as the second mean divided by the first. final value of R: 1.4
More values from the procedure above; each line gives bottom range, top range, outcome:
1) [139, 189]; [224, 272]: 1.50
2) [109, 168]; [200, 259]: 1.66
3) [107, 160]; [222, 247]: 1.73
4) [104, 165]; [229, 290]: 1.59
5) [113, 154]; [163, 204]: 1.63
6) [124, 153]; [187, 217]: 2.08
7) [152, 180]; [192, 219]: 1.33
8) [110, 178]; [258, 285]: 1.53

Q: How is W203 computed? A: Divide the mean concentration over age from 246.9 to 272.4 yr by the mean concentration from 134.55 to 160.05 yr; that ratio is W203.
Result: 2.56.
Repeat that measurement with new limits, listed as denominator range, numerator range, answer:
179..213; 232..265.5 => 1.04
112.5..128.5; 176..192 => 1.17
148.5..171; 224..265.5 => 1.72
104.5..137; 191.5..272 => 1.32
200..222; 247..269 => 1.01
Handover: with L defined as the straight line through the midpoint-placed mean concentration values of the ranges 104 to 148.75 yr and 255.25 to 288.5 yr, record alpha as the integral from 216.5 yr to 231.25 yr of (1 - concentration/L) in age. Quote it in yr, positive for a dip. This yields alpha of -3.01 yr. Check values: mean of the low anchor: 1.07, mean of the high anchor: 1.6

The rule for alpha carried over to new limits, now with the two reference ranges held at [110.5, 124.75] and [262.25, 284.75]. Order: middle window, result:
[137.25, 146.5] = 5.5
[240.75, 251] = 1.1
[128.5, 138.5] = 4.2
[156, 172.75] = 3.4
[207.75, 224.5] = -1.6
